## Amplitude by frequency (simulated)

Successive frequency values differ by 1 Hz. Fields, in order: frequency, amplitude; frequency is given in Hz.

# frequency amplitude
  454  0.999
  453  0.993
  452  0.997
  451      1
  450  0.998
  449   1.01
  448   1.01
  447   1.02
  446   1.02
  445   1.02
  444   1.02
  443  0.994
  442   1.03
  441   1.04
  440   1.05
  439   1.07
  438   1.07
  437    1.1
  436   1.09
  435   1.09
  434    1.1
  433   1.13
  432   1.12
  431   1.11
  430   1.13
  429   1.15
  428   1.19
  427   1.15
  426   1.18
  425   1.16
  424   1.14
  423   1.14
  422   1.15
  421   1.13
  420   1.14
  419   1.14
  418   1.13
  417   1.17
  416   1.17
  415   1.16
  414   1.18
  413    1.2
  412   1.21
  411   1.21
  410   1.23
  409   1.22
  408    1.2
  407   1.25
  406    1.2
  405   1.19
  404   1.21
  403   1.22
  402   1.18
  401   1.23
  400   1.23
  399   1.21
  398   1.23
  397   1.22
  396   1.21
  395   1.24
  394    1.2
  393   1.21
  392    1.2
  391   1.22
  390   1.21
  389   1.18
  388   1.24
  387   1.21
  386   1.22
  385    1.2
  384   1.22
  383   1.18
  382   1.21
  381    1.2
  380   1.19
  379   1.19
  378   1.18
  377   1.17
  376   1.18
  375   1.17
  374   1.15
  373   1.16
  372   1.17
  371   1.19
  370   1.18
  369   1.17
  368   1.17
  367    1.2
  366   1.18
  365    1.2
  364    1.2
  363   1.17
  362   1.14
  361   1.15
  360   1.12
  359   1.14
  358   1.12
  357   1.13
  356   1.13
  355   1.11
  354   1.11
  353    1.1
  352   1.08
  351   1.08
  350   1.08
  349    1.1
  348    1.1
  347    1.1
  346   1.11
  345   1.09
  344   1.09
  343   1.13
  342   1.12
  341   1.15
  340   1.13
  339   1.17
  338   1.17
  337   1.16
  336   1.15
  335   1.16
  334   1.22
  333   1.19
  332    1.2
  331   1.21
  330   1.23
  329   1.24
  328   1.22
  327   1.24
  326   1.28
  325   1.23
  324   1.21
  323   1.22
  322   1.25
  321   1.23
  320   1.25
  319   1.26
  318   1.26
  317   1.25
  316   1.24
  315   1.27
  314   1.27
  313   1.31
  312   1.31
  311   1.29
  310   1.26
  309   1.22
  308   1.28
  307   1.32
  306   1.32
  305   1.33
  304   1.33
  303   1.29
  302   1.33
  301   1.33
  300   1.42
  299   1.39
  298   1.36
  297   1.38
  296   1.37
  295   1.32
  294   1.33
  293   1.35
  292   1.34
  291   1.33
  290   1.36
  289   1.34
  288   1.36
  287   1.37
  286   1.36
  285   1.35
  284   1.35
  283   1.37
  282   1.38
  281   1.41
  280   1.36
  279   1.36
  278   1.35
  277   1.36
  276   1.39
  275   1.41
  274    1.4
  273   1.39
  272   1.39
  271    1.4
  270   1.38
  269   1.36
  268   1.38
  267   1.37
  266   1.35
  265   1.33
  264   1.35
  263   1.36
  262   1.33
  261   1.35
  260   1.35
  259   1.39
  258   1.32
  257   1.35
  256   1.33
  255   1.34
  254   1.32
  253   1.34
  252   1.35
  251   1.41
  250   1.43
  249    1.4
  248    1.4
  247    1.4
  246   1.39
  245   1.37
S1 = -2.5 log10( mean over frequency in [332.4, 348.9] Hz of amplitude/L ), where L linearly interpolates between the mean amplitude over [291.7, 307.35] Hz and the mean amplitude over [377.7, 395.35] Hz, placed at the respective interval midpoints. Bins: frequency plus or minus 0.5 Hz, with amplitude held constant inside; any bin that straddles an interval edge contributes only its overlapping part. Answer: 0.126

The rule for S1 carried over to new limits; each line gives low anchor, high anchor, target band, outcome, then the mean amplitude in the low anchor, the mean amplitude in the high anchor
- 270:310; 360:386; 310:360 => 0.07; 1.35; 1.18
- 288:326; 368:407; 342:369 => 0.10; 1.3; 1.2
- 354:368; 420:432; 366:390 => -0.04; 1.15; 1.15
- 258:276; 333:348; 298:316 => -0.06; 1.37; 1.14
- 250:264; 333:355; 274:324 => -0.07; 1.35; 1.13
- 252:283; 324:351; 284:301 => -0.05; 1.36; 1.16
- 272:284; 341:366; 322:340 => -0.01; 1.38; 1.12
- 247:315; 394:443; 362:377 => 0.05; 1.35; 1.16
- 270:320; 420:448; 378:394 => -0.02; 1.34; 1.1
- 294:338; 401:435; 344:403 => 0.04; 1.27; 1.17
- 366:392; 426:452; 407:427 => -0.06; 1.19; 1.07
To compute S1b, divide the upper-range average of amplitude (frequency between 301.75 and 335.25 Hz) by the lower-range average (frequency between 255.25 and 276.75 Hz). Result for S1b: 0.92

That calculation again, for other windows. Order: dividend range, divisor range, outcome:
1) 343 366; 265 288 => 0.82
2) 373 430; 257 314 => 0.88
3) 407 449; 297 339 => 0.89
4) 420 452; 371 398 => 0.90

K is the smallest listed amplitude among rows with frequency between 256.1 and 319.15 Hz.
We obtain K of 1.22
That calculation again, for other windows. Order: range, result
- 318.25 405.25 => 1.08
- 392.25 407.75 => 1.18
